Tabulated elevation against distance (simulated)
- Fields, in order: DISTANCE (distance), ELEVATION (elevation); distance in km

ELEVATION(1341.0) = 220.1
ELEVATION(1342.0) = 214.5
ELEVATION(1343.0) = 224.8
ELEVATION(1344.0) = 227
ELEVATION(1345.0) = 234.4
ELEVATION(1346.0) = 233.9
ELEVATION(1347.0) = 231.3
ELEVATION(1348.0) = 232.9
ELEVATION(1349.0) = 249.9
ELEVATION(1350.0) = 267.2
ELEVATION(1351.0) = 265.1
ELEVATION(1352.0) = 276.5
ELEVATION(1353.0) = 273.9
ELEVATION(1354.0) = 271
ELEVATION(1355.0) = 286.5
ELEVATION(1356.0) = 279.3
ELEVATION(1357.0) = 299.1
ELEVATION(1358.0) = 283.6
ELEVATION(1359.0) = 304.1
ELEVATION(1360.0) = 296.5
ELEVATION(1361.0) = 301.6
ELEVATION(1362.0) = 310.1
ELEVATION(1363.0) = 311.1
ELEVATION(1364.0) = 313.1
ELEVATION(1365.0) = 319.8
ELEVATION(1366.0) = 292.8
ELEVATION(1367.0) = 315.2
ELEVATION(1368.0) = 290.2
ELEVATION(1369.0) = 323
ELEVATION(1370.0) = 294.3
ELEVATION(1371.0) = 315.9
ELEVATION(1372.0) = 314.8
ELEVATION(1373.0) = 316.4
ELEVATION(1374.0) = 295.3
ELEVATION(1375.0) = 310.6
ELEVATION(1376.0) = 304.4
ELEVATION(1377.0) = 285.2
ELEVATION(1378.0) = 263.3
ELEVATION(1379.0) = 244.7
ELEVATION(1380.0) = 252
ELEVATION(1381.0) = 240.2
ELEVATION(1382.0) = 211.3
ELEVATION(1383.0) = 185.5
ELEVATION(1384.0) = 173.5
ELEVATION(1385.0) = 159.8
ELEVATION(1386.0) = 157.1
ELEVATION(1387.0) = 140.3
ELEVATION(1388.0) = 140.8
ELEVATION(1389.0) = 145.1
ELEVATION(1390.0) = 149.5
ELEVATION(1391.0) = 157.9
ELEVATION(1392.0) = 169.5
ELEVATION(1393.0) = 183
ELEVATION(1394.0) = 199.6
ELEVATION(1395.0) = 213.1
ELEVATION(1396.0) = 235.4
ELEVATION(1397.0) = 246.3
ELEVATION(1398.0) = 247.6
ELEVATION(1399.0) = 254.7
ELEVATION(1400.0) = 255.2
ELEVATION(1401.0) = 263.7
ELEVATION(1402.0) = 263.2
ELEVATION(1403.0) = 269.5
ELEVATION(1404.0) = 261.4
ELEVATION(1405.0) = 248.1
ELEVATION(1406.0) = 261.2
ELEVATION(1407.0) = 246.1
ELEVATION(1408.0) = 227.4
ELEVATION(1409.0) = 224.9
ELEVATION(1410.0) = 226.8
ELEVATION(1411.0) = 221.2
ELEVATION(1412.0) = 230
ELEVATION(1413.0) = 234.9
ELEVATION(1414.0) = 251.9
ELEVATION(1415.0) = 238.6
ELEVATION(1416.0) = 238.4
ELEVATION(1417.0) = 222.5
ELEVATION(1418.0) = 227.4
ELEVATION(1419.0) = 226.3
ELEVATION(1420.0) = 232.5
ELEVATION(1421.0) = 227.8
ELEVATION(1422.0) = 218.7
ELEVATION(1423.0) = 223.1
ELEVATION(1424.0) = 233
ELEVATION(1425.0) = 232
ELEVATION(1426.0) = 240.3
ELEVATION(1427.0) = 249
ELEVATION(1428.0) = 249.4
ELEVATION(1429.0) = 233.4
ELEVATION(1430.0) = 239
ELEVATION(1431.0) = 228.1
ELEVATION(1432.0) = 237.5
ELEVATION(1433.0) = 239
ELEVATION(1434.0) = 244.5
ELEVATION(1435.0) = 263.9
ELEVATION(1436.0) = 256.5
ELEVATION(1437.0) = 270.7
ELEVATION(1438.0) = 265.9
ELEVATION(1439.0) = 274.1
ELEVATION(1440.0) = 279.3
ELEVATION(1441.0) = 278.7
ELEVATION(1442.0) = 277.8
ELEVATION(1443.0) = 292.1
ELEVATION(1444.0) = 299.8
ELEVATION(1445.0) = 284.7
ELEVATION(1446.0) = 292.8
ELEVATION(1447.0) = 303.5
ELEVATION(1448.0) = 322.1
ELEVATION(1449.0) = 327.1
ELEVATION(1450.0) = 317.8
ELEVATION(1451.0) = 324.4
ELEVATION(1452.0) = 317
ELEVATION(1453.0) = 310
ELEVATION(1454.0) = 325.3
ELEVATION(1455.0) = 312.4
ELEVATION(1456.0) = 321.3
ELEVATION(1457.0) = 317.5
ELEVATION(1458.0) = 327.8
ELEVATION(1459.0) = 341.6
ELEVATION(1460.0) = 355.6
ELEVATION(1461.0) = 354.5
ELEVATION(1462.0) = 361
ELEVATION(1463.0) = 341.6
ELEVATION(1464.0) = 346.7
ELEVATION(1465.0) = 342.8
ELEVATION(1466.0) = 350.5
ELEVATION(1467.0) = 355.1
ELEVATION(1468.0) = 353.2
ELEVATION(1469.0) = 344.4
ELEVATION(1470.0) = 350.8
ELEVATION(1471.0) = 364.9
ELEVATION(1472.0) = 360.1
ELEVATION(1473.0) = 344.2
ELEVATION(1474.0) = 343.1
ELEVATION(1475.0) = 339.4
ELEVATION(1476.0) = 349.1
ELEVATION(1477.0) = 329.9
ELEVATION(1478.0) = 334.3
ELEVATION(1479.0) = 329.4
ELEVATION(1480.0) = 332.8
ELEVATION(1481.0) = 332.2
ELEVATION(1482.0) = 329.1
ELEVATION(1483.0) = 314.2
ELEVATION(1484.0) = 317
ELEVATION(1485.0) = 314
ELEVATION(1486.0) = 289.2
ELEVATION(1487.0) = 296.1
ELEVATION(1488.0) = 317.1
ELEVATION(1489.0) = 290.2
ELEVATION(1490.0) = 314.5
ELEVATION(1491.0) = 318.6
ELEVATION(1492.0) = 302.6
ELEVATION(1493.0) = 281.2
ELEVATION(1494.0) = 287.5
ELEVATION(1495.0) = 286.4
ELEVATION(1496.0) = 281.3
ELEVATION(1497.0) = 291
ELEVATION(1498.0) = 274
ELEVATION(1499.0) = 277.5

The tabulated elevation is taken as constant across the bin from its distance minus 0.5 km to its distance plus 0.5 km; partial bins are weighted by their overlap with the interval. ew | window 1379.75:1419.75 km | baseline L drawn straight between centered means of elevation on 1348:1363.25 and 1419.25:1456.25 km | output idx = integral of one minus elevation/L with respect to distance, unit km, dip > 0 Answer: 8.5 km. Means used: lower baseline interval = 283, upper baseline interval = 271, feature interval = 217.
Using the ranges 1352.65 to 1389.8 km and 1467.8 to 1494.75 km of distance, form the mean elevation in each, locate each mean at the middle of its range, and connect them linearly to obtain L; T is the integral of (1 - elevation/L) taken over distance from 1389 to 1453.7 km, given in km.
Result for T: 9.6 km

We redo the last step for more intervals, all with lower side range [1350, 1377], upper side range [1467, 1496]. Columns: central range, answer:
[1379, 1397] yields 6.92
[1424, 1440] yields 3.28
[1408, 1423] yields 3.85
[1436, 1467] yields 0.28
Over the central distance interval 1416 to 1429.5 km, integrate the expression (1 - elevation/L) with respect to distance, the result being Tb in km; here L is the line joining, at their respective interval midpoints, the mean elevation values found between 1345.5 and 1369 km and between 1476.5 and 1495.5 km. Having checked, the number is 3.0 km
